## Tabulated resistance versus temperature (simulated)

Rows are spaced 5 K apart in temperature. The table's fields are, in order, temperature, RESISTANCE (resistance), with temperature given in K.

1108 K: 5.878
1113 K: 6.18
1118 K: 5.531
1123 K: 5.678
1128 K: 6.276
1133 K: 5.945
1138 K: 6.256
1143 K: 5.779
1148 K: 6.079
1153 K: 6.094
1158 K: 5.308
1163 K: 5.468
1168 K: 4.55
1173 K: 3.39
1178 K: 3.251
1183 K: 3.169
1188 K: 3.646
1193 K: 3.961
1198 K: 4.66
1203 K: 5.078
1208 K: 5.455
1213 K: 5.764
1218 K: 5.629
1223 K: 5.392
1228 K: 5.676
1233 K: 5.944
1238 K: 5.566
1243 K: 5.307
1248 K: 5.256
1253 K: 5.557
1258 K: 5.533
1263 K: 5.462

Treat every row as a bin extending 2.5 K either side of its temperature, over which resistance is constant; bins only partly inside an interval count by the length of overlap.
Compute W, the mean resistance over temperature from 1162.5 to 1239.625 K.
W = 4.76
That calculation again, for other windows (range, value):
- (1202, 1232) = 5.54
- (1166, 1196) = 3.66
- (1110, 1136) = 5.93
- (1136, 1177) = 5.28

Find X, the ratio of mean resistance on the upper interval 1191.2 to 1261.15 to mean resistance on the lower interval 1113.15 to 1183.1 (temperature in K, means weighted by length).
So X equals 1.01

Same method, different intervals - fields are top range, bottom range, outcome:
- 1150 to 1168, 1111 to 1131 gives 0.93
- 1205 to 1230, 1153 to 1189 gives 1.31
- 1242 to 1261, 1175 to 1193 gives 1.58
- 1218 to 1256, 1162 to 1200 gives 1.40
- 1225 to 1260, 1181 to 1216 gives 1.21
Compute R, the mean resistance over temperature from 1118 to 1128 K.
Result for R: 5.79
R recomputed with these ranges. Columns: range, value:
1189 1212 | 4.78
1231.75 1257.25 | 5.51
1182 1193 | 3.57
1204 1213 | 5.48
